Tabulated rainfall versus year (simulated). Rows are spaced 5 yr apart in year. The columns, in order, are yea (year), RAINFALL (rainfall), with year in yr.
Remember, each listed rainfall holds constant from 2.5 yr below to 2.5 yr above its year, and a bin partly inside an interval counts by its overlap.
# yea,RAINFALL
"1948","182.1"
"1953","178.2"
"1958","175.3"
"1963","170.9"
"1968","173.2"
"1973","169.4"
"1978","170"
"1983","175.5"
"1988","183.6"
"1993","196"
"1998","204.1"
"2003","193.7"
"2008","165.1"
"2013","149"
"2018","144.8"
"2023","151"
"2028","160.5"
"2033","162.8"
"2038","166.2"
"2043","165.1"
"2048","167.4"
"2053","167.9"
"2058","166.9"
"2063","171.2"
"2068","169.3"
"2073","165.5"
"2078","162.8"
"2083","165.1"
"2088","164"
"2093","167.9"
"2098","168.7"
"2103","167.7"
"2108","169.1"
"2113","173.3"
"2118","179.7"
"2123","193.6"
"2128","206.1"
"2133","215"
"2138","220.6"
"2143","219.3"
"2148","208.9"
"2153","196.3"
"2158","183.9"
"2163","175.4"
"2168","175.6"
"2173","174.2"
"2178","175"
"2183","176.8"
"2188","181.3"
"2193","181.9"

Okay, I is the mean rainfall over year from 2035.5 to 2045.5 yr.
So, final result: 166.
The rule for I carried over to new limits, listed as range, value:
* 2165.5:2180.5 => 175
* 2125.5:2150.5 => 214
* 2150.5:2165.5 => 185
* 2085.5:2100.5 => 167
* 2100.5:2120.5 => 172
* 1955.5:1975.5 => 172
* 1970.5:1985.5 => 172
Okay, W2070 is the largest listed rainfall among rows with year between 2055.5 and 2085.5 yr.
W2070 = 171.2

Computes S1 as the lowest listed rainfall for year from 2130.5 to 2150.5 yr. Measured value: 208.9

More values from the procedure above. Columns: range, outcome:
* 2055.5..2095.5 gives 162.8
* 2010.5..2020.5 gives 144.8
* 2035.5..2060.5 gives 165.1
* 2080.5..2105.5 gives 164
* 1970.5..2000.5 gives 169.4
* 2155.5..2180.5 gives 174.2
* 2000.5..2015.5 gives 149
